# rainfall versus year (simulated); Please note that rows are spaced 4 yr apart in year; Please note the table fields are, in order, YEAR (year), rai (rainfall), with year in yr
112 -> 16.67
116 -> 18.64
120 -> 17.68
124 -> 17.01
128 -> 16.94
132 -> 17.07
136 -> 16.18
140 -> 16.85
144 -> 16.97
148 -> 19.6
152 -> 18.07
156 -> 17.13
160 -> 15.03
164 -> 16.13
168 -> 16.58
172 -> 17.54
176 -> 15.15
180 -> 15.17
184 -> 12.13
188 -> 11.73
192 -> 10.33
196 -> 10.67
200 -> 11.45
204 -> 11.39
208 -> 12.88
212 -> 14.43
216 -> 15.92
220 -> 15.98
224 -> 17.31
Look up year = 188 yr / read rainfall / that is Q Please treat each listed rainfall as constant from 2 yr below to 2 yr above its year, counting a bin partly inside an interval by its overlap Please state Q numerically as 11.73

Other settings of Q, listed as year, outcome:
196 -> 10.67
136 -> 16.18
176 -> 15.15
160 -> 15.03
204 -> 11.39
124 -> 17.01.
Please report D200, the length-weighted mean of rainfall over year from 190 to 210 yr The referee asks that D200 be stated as 11.3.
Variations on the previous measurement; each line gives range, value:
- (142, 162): 17.4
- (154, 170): 16.2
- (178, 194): 12.3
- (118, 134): 17.2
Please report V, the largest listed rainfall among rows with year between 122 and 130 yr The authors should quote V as 17.01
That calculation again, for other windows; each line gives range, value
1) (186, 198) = 11.73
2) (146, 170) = 19.6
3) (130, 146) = 17.07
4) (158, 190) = 17.54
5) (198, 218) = 15.92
